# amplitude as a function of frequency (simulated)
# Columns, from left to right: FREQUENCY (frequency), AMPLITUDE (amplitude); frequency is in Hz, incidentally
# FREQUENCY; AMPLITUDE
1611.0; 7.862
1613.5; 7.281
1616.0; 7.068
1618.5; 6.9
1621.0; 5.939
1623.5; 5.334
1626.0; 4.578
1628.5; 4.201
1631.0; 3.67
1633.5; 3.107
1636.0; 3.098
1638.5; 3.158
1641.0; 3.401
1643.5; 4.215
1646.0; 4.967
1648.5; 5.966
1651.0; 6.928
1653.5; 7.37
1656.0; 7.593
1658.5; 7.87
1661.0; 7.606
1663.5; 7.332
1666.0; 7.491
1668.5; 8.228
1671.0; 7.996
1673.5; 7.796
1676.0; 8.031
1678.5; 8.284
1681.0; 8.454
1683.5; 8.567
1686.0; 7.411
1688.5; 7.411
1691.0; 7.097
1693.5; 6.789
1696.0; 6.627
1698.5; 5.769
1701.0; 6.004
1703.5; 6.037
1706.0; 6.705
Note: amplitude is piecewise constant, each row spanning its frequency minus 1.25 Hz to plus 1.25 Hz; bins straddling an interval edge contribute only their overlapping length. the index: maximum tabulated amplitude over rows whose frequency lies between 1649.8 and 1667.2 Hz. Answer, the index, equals 7.87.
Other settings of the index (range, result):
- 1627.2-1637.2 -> 4.201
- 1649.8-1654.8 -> 7.37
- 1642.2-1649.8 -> 5.966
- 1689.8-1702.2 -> 7.097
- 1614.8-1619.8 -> 7.068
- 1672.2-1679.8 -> 8.284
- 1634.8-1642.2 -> 3.401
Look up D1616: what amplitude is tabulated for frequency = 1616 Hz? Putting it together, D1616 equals 7.068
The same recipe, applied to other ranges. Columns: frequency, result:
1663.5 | 7.332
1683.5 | 8.567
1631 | 3.67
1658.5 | 7.87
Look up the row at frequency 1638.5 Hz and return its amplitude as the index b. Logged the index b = 3.158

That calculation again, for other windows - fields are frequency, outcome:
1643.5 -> 4.215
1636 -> 3.098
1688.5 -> 7.411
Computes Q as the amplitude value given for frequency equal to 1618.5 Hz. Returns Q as 6.9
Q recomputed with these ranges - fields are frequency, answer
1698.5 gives 5.769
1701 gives 6.004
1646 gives 4.967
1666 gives 7.491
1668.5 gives 8.228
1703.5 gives 6.037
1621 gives 5.939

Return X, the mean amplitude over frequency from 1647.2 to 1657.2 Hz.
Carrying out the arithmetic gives 6.95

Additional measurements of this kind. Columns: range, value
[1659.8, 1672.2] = 7.73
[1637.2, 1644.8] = 3.6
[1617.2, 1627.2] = 5.7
